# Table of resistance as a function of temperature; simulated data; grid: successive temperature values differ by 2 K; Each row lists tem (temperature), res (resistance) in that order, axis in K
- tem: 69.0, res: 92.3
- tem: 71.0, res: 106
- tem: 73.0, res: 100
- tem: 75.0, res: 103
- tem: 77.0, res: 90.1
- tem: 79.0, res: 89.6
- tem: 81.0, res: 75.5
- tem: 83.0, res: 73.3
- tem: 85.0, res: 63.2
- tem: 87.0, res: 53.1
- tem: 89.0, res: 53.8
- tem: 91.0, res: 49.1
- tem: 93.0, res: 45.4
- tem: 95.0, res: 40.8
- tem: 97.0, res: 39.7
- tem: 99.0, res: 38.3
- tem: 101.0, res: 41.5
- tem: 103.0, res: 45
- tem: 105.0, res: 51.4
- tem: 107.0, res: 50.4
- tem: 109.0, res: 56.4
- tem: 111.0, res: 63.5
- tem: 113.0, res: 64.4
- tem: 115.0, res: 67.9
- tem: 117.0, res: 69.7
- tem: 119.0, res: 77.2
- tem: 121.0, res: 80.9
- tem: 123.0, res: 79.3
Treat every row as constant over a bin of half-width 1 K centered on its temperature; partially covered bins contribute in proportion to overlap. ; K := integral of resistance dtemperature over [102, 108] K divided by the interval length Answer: 48.9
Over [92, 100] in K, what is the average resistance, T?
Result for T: 41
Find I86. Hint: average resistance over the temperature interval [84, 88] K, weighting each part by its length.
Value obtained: 58.2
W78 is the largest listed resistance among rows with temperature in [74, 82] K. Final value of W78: 103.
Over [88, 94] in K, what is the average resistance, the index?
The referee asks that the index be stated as 49.4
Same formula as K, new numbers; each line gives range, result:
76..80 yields 89.8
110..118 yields 66.4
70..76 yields 103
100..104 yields 43.2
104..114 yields 57.2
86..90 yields 53.5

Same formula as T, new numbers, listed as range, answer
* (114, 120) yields 71.6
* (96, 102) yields 39.8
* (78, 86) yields 75.4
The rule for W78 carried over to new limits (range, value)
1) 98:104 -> 45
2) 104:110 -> 56.4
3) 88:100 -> 53.8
